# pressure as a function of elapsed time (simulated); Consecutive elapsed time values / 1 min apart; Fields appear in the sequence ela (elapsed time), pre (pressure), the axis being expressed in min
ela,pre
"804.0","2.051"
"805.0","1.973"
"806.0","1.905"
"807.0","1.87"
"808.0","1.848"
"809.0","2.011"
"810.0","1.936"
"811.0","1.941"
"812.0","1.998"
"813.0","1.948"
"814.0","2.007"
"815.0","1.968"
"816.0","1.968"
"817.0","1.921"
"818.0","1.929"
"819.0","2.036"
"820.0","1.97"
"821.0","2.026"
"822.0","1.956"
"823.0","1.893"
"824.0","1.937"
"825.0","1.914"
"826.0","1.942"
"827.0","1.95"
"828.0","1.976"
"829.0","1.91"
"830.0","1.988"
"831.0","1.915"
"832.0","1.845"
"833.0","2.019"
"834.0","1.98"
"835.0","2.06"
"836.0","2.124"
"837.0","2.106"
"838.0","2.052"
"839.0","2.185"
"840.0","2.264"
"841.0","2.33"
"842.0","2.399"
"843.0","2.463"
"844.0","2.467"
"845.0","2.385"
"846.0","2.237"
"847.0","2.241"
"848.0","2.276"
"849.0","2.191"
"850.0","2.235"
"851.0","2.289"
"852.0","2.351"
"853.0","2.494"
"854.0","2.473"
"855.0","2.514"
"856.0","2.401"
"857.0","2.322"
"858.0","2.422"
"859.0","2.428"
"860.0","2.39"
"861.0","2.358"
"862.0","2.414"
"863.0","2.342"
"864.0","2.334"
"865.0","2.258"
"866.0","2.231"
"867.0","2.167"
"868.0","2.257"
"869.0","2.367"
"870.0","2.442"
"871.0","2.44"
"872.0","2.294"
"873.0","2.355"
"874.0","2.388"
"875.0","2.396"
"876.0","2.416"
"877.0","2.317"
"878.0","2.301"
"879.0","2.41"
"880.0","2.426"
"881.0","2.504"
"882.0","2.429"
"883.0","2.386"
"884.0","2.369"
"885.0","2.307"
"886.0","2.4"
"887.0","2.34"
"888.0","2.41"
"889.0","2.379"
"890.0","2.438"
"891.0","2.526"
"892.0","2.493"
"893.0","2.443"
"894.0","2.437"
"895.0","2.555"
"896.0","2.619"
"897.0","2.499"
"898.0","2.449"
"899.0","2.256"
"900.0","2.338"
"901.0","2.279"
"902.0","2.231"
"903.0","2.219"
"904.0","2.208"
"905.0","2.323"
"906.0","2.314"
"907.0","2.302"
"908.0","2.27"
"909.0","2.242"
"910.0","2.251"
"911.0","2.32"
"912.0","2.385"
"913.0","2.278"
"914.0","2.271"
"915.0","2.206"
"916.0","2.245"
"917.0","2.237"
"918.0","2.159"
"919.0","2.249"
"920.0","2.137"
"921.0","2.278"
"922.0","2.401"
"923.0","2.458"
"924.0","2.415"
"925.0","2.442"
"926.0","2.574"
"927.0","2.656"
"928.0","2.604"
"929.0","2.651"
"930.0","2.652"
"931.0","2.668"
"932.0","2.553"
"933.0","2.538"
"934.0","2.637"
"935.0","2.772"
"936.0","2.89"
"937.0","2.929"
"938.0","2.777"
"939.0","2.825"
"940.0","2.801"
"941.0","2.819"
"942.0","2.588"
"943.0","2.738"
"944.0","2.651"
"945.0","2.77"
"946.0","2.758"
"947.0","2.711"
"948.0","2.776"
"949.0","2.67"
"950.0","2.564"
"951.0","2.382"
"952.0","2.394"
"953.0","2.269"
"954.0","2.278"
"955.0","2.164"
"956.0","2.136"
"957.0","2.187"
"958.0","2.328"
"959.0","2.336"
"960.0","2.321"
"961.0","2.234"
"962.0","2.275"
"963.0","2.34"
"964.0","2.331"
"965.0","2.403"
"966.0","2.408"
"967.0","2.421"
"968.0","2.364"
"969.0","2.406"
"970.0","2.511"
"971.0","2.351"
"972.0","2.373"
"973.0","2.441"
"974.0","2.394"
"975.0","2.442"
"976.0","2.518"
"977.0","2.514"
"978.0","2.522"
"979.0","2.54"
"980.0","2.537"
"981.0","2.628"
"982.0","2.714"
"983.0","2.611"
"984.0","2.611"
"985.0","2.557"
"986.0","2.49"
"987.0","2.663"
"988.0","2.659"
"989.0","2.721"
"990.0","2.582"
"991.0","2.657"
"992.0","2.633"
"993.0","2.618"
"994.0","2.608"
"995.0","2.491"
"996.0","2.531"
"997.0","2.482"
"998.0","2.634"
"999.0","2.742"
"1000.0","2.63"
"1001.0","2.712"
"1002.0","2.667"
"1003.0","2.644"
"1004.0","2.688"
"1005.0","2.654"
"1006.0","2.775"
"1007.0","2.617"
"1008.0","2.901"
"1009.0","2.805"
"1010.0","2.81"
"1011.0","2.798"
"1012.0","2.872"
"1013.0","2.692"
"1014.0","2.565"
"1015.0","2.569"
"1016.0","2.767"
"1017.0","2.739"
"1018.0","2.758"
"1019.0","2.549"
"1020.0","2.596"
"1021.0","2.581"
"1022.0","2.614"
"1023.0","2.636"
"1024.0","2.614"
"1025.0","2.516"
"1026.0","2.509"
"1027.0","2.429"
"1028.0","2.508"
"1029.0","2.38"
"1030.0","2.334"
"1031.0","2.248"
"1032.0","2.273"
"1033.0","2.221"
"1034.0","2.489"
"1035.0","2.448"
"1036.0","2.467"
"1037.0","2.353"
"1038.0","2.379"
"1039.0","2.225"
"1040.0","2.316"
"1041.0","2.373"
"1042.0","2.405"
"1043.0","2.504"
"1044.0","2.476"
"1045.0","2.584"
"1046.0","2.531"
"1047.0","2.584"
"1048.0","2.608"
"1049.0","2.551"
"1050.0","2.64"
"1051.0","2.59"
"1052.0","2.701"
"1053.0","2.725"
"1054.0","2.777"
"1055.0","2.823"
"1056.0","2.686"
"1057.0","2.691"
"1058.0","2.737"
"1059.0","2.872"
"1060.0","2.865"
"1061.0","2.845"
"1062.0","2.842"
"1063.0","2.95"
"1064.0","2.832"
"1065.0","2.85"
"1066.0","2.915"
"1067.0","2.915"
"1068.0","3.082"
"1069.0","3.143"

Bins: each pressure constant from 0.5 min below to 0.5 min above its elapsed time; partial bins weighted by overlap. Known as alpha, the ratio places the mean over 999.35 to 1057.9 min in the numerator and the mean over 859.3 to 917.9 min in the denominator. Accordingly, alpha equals 1.1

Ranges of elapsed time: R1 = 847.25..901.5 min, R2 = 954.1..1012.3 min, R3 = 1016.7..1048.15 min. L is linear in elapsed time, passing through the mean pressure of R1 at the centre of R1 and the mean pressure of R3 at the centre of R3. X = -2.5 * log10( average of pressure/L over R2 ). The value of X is -0.04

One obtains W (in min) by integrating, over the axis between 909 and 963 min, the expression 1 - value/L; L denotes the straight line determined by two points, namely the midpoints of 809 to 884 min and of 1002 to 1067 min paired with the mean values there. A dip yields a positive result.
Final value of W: -1.8 min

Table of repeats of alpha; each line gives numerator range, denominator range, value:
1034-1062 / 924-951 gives 0.96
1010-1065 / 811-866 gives 1.20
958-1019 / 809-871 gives 1.19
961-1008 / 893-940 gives 1.04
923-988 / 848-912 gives 1.07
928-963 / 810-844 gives 1.26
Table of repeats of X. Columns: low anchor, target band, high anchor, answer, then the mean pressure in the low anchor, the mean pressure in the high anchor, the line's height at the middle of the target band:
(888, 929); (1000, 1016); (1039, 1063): -0.07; 2.36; 2.64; 2.56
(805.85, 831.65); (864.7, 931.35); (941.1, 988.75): -0.07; 1.95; 2.48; 2.24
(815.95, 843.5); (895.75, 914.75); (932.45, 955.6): 0.05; 2.04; 2.64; 2.43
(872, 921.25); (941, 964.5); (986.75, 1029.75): 0.02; 2.35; 2.64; 2.49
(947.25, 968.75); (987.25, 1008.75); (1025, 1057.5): -0.10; 2.37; 2.49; 2.43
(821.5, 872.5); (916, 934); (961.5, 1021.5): -0.01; 2.22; 2.59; 2.42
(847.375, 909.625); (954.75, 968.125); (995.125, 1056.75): 0.08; 2.37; 2.58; 2.49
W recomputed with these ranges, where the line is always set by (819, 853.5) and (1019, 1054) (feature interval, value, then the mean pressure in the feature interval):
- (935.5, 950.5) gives -2.8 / 2.75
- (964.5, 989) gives -1.3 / 2.51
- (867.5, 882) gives -1.2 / 2.38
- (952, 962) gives 0.4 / 2.26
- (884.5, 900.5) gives -1.5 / 2.43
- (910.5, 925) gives -0.1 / 2.29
